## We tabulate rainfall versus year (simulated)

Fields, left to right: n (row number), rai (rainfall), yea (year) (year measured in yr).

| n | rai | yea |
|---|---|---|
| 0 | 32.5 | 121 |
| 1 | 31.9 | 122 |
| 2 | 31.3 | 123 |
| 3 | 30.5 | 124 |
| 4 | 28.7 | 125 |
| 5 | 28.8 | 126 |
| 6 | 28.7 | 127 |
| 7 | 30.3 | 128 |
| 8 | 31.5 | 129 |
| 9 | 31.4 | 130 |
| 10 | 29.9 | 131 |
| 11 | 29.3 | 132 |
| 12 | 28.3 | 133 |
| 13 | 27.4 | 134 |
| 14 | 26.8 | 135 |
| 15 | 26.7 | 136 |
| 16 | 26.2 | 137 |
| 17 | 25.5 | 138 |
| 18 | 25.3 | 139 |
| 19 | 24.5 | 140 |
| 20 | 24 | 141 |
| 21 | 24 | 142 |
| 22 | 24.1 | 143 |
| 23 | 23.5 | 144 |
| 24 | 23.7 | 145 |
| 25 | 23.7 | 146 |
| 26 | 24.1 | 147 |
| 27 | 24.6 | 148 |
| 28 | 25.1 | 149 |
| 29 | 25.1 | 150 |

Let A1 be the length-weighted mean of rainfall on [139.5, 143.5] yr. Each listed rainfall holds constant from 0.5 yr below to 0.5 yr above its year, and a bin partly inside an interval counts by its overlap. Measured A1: 24.1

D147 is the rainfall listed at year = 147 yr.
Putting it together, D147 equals 24.1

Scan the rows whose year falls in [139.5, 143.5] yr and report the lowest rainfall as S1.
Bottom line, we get 24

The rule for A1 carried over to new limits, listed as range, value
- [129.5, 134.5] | 29.3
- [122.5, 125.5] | 30.2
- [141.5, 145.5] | 23.8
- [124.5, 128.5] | 29.1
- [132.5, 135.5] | 27.5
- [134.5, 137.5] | 26.6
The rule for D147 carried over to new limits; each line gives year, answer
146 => 23.7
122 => 31.9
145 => 23.7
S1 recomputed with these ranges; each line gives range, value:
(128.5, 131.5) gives 29.9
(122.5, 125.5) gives 28.7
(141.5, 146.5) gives 23.5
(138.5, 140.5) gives 24.5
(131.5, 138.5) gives 25.5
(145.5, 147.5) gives 23.7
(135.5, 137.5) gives 26.2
